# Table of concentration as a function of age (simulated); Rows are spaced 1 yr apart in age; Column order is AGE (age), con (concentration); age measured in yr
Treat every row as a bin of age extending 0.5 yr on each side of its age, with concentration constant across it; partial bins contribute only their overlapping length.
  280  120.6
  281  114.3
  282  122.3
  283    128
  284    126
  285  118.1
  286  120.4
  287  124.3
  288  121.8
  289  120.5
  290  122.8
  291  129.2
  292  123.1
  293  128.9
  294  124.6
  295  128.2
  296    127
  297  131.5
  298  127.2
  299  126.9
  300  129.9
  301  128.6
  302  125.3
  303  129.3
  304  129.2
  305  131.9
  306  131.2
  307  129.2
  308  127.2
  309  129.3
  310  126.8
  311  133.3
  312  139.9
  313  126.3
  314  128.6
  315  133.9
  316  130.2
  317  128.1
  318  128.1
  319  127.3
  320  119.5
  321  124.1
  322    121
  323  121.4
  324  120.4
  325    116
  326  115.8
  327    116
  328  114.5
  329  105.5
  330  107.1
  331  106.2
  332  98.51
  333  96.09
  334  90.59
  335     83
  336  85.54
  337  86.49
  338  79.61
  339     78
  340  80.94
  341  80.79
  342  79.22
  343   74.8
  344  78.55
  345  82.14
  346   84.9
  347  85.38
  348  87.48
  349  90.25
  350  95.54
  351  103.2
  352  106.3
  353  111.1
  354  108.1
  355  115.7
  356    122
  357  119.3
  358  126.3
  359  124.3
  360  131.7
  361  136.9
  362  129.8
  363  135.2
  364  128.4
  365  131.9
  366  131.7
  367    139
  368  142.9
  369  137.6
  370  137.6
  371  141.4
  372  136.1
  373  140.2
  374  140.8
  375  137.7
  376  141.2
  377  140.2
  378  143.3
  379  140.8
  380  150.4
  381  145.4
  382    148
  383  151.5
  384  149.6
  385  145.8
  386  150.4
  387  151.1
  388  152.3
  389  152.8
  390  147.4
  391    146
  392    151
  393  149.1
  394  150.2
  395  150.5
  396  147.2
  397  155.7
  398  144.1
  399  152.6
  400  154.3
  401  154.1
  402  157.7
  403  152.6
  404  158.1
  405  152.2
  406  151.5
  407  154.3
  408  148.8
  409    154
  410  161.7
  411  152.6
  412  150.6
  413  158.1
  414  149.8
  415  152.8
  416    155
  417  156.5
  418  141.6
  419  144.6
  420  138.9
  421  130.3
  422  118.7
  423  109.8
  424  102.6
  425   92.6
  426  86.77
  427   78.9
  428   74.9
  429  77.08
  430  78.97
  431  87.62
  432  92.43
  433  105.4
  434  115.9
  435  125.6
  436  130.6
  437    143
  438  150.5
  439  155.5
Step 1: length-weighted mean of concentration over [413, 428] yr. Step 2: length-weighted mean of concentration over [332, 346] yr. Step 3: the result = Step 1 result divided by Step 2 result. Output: 1.5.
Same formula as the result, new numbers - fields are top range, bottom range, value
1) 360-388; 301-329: 1.12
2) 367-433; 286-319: 1.08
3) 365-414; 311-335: 1.26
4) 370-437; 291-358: 1.22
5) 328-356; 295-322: 0.72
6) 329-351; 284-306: 0.70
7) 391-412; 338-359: 1.59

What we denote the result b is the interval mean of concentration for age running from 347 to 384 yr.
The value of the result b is 129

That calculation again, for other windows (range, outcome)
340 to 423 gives 134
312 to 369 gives 110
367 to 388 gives 144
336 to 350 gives 82.8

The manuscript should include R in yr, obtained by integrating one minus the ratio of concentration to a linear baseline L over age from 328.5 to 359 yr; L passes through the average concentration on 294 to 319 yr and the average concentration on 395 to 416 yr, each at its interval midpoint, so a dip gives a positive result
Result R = 9.5 yr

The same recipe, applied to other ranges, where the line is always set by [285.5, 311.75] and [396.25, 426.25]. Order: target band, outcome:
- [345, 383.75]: 3.0 yr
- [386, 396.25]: -0.7 yr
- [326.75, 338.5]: 3.1 yr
